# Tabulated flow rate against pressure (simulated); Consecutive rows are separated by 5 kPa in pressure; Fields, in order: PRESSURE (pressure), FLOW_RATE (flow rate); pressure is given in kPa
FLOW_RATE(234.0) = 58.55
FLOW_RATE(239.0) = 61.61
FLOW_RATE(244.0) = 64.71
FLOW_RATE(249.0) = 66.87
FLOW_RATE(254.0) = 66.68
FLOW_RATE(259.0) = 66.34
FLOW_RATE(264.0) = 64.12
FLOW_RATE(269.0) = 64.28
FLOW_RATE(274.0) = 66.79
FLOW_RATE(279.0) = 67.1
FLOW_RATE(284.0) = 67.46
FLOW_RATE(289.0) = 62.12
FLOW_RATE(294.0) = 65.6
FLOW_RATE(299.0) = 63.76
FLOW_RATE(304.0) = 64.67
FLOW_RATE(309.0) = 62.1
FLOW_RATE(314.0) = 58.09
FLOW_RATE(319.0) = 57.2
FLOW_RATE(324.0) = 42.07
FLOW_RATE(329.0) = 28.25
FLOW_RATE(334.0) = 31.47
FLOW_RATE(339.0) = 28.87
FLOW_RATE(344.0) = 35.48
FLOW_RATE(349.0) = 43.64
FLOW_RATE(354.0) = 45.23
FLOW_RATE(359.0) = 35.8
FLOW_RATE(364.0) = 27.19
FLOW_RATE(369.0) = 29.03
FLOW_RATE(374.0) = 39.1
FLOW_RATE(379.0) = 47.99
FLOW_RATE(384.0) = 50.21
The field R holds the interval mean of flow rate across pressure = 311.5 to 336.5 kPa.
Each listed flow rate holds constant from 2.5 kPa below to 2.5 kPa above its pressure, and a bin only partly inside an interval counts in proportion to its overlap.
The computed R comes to 43.4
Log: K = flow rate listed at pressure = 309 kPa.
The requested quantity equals 62.1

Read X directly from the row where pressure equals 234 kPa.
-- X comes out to 58.55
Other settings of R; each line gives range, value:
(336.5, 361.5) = 37.8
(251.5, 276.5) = 65.6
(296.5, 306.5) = 64.2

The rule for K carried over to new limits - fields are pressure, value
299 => 63.76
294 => 65.6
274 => 66.79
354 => 45.23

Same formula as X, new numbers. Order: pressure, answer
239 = 61.61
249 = 66.87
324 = 42.07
